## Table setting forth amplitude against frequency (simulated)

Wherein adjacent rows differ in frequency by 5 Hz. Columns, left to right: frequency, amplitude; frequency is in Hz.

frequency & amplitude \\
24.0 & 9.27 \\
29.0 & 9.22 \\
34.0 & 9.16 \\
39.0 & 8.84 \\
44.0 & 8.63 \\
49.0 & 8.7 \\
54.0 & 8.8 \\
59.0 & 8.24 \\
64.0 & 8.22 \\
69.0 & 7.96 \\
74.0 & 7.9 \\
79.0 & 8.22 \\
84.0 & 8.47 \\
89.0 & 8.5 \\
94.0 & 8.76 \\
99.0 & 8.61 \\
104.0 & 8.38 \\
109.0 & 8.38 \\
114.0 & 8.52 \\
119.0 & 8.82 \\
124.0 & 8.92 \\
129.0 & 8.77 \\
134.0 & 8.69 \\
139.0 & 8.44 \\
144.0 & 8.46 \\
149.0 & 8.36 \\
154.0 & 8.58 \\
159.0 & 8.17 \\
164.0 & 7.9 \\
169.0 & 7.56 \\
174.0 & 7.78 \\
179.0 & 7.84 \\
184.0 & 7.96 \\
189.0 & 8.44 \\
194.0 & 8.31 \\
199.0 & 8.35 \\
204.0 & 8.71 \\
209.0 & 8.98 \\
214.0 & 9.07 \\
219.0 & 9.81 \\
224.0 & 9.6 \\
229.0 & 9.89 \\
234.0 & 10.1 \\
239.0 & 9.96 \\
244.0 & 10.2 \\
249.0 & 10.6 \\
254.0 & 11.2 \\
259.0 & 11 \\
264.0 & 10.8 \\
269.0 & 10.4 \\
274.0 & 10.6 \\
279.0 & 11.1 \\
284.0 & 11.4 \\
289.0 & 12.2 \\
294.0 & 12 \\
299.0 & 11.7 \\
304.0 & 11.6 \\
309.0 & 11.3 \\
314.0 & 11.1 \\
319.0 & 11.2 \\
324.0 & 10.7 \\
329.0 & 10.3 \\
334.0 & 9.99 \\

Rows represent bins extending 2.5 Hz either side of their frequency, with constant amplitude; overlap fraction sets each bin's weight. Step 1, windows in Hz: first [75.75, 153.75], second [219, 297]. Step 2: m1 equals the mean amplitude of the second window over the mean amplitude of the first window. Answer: 1.3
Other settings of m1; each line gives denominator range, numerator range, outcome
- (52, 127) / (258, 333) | 1.32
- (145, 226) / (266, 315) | 1.34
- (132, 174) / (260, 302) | 1.37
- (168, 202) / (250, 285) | 1.35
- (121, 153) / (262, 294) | 1.30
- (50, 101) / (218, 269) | 1.23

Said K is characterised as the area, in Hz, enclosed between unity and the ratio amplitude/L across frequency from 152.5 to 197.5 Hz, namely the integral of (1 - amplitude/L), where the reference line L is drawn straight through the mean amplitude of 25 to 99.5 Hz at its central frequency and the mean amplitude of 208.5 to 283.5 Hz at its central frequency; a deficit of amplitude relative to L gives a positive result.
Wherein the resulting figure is 7.3 Hz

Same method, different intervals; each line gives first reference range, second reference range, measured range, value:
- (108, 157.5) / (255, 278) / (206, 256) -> 1.4 Hz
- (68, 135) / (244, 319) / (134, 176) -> 4.9 Hz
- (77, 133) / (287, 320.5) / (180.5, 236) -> 6.4 Hz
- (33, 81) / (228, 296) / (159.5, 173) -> 2.7 Hz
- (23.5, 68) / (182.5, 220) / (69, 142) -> 1.7 Hz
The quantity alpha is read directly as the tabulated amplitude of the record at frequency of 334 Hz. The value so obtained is 9.99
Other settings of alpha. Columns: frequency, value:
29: 9.22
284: 11.4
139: 8.44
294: 12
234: 10.1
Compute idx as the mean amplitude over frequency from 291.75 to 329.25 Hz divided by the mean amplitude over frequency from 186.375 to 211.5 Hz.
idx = 1.3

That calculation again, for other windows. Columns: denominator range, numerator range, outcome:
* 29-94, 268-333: 1.31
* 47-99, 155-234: 1.03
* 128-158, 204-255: 1.16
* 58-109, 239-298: 1.32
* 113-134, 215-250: 1.14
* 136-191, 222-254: 1.25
